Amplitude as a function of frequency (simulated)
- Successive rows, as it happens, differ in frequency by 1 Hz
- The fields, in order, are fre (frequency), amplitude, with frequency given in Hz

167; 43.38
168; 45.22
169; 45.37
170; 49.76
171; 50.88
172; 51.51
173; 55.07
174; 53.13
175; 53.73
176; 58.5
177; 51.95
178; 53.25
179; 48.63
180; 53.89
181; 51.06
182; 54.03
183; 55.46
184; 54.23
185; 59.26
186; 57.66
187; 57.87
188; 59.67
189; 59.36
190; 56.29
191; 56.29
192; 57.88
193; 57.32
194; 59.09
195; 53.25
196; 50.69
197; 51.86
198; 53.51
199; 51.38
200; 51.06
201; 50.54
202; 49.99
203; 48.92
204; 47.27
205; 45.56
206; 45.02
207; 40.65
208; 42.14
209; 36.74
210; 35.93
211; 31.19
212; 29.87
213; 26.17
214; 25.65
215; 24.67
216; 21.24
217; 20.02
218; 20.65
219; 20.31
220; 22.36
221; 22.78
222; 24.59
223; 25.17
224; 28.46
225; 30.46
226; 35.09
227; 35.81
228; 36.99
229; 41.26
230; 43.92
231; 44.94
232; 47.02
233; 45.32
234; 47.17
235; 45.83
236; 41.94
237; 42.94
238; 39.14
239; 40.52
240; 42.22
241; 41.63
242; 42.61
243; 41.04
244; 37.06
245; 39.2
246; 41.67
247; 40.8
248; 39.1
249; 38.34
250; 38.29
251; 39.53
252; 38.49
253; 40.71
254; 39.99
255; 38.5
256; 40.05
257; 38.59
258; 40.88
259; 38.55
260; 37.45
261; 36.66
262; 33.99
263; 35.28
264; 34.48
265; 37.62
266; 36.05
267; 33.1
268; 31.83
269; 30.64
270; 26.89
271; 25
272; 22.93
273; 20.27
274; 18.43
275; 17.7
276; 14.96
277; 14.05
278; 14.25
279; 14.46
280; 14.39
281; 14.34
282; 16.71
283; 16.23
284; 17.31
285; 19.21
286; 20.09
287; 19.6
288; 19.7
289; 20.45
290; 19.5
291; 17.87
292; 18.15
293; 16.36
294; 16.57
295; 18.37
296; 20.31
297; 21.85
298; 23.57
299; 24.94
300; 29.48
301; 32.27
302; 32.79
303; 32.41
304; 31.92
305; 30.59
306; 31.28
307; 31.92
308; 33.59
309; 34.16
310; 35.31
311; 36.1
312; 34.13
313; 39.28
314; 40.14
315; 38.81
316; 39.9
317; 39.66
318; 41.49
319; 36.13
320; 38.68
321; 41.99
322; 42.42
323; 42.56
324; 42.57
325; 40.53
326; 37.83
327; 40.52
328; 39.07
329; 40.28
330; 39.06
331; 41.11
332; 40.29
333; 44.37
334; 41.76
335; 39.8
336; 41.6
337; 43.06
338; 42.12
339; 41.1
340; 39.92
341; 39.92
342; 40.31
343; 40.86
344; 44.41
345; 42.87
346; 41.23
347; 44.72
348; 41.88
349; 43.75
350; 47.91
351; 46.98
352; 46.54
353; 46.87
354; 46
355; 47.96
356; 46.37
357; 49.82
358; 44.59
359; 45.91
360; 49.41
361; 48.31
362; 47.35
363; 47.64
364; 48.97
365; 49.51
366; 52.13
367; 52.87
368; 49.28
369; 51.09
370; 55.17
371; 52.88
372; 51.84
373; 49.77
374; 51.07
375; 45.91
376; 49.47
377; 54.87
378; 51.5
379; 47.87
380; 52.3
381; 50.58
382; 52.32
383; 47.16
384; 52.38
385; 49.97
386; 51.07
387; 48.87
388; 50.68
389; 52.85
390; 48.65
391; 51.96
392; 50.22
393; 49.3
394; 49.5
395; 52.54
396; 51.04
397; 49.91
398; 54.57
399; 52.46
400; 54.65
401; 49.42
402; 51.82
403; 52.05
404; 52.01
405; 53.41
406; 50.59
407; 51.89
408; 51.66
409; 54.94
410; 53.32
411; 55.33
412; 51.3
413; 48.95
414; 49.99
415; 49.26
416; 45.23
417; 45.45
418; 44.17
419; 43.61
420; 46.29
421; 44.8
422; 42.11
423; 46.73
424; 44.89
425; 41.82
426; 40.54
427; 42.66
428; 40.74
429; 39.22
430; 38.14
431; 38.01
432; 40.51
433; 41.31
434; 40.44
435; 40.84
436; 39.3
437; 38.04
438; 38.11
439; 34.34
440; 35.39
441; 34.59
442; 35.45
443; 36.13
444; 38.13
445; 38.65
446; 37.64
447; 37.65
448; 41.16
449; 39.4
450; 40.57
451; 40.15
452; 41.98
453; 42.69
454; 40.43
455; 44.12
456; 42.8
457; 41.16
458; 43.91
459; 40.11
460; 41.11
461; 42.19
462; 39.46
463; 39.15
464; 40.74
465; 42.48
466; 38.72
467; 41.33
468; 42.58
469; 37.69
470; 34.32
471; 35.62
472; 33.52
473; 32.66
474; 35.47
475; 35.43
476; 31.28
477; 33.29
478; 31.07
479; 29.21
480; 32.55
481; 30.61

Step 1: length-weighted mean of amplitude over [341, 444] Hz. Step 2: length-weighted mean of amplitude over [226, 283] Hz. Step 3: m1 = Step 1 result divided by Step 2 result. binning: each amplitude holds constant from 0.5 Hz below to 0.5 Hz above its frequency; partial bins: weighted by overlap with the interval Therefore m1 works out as 1.4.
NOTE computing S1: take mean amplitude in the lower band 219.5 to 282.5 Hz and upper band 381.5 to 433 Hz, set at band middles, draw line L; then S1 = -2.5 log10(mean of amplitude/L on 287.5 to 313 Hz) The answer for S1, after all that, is 0.39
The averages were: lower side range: 33.7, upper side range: 48.4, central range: 26.8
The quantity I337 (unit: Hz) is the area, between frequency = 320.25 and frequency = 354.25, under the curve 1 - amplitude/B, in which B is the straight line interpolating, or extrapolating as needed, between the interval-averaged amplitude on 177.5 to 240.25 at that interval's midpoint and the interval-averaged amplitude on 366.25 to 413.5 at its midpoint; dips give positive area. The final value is 4.7 Hz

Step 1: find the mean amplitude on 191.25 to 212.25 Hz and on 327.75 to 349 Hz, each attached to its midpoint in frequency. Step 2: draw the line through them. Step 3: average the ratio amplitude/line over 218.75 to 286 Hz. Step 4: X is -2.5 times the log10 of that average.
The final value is 0.356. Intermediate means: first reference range 47.5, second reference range 41.5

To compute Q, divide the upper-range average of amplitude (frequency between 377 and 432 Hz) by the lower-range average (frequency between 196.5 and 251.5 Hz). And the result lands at 1.28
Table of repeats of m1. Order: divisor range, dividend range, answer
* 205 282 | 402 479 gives 1.26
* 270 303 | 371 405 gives 2.54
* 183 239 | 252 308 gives 0.63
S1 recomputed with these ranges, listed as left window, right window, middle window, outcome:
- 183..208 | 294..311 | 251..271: 0.06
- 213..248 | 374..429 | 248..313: 0.37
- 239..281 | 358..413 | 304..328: 0.09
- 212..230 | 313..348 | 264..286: 0.47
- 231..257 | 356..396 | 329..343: 0.16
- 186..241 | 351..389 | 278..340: 0.43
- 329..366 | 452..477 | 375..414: -0.21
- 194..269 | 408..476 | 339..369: -0.15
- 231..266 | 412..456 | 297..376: -0.03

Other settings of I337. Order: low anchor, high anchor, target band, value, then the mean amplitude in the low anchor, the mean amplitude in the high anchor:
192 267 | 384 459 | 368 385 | -2.8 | 39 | 45.2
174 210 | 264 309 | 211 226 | 6.5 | 52.2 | 23.4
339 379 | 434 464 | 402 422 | -3.2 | 47.3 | 39.5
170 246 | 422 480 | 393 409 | -4.8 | 43.8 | 38.8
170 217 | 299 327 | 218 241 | 4.3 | 48.4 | 36.5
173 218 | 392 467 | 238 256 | 2.6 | 47.5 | 44.1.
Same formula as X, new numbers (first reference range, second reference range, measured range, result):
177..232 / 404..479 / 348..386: -0.17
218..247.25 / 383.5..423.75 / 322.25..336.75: 0.09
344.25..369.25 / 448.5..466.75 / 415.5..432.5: 0.01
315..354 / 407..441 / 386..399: -0.18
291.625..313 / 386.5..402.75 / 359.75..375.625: -0.13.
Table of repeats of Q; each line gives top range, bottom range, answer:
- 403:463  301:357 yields 1.07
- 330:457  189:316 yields 1.35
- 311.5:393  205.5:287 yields 1.41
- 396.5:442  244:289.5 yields 1.56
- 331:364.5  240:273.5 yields 1.22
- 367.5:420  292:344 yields 1.42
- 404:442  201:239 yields 1.24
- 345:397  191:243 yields 1.24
